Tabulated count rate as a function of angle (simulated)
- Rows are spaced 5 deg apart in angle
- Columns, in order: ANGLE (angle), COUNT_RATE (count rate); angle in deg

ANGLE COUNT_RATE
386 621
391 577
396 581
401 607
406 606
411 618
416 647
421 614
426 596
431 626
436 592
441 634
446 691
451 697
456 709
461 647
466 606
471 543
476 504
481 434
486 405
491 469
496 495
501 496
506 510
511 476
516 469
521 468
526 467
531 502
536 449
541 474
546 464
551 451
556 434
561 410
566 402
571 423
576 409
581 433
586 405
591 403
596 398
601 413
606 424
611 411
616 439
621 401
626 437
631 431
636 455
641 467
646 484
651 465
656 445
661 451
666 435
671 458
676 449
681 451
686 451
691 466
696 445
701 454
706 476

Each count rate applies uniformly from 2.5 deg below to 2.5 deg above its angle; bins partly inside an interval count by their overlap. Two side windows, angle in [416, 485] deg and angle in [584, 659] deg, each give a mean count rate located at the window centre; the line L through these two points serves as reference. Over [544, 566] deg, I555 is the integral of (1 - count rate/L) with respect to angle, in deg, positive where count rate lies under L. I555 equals 2.8 deg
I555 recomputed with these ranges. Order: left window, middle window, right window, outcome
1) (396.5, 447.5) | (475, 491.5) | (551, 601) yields 2.8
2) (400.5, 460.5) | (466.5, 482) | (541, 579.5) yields 1.5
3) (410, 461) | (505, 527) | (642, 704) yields 3.9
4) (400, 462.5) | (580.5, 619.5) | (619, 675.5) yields 6.0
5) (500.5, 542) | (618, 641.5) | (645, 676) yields 1.2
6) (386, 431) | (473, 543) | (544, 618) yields 3.6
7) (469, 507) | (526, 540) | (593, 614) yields -0.6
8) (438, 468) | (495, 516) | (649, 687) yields 4.1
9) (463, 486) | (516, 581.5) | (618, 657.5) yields 5.0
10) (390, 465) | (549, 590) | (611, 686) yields 7.4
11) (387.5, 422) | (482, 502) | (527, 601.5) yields 1.9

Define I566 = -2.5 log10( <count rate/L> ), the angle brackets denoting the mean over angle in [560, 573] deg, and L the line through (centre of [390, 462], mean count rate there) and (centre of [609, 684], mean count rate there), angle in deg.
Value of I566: 0.24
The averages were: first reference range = 630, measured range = 411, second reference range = 446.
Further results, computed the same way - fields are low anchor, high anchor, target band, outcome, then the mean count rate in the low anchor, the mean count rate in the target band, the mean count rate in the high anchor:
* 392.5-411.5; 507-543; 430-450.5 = -0.15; 600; 642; 474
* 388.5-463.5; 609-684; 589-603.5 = 0.20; 629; 405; 446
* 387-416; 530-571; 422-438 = -0.06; 603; 606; 445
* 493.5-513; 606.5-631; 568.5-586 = 0.07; 495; 419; 423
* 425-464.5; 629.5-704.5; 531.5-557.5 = 0.22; 650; 459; 454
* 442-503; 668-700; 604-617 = 0.16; 560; 423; 453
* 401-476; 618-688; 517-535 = 0.16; 625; 476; 448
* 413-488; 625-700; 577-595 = 0.22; 598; 412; 453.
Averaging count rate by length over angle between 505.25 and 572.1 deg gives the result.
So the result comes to 456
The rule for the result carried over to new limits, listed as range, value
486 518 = 480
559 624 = 413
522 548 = 471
